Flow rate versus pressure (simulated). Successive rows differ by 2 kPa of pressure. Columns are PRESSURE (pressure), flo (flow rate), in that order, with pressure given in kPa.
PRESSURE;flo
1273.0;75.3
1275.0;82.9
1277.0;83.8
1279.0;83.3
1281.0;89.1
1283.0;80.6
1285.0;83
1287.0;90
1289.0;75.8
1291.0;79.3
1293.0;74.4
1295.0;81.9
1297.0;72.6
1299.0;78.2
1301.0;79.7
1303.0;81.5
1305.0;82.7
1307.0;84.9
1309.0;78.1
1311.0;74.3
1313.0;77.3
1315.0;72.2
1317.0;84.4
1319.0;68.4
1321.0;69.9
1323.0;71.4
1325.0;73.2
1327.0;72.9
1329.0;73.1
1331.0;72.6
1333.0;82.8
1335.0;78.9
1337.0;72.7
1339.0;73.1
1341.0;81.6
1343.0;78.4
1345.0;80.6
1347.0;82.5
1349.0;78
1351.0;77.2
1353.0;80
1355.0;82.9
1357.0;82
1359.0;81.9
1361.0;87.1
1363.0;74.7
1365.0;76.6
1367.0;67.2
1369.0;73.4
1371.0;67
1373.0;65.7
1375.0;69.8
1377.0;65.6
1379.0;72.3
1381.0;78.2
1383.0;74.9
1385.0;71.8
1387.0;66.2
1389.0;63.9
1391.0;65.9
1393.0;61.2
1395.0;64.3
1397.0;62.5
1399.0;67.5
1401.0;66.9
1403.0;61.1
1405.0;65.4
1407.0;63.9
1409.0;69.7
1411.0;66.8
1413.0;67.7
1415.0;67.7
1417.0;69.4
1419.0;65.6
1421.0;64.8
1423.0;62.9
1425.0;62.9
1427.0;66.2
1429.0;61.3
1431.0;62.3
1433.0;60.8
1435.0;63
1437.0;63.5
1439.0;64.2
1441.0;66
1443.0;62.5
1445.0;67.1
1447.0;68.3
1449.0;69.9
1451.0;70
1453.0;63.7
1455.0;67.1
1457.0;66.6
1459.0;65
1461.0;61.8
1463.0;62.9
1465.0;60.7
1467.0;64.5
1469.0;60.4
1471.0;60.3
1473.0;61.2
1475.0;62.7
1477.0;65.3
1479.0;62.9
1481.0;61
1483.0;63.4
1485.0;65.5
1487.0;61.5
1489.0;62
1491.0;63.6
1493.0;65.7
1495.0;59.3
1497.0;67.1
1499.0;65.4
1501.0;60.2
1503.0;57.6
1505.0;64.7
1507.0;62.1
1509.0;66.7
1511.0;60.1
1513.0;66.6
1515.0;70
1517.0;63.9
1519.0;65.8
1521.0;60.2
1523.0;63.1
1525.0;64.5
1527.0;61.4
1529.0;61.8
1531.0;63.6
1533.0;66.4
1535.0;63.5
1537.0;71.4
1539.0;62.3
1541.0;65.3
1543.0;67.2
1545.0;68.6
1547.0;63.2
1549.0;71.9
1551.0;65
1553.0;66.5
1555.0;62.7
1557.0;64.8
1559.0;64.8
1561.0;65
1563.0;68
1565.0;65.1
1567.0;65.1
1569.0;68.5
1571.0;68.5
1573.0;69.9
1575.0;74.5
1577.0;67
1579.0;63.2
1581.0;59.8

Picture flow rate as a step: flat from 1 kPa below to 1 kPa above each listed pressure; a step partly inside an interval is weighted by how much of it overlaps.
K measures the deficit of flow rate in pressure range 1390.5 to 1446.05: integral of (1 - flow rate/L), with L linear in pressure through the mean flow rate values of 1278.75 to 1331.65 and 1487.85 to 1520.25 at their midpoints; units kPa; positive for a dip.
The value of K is 4.1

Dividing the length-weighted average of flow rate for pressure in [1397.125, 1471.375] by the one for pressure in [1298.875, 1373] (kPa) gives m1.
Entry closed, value 0.84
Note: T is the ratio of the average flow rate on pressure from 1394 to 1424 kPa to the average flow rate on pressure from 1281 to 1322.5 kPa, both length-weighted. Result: 0.84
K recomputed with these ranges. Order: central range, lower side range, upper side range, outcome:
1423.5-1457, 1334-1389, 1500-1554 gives 2.5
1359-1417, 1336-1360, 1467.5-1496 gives 4.1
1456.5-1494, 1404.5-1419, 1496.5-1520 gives 1.3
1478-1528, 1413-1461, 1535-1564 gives 1.8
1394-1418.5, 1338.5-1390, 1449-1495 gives 1.6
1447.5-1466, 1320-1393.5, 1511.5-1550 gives 1.0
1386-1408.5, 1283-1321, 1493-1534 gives 2.3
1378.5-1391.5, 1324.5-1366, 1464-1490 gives 0.5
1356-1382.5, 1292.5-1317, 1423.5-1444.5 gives -1.1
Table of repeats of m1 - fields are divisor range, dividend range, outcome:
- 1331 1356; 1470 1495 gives 0.80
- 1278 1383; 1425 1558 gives 0.83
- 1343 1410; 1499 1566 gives 0.90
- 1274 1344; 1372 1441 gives 0.84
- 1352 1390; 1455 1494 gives 0.86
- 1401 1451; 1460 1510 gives 0.96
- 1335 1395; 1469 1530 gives 0.85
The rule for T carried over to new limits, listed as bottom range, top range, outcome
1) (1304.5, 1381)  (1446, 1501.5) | 0.84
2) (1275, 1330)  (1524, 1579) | 0.84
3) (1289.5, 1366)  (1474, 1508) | 0.81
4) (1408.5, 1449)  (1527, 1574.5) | 1.01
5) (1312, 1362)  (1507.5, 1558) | 0.84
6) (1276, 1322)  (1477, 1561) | 0.81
